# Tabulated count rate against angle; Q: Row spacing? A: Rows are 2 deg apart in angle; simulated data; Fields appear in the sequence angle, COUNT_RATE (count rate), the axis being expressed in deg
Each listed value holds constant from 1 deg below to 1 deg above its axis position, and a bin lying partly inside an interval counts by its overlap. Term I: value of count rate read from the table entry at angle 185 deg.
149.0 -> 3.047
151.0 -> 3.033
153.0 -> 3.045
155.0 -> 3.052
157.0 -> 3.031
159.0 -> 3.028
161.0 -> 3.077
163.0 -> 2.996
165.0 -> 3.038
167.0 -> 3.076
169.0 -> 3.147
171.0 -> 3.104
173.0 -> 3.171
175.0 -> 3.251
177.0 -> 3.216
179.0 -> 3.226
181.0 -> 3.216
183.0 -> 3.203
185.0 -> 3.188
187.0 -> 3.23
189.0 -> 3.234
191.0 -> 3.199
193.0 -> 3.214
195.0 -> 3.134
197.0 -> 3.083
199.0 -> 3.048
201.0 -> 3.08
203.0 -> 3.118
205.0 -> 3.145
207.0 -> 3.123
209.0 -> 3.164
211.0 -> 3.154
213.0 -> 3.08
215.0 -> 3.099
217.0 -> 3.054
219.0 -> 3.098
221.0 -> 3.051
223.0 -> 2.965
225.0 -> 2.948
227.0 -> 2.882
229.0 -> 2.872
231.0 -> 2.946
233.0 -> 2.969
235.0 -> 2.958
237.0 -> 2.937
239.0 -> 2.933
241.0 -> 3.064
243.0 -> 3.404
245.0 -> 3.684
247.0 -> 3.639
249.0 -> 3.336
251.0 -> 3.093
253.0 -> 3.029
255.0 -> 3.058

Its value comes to 3.188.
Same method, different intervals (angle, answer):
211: 3.154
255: 3.058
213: 3.08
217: 3.054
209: 3.164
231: 2.946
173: 3.171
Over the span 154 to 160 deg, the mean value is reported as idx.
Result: 3.04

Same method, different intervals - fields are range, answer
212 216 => 3.09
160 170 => 3.07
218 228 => 2.99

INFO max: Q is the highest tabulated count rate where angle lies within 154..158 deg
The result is 3.052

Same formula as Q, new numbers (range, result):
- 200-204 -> 3.118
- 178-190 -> 3.234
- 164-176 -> 3.251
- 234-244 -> 3.404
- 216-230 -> 3.098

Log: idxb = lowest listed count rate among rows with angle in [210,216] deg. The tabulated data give 3.08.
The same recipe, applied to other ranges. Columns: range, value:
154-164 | 2.996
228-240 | 2.872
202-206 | 3.118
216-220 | 3.054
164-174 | 3.038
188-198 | 3.083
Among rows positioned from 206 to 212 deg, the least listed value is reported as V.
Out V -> 3.123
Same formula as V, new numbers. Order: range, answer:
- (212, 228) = 2.882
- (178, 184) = 3.203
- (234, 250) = 2.933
